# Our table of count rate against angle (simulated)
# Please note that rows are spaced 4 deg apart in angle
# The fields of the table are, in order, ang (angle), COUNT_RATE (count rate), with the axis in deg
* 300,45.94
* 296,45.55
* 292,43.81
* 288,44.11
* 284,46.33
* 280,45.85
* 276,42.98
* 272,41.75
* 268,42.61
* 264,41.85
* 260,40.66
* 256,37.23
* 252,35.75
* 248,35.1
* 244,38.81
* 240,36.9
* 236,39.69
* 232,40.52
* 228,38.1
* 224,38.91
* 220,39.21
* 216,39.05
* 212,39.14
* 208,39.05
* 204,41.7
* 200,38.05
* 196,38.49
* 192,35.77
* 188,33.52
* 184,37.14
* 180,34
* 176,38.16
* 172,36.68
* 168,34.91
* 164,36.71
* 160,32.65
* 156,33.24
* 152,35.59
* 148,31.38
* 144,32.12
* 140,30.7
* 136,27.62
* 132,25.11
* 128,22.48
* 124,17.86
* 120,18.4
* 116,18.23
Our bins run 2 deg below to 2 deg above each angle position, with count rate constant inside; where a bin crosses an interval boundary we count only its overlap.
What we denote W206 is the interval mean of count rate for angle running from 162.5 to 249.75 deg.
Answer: 37.7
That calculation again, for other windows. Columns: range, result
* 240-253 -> 36.7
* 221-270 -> 38.9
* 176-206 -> 37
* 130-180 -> 32.9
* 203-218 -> 39.6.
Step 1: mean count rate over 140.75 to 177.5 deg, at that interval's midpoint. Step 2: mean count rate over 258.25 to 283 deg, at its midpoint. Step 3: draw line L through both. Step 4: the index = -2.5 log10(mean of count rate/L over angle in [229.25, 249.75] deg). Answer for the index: 0.060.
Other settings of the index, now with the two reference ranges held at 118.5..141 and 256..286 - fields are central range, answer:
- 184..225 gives -0.14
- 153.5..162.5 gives -0.21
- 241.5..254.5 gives 0.09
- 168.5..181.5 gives -0.22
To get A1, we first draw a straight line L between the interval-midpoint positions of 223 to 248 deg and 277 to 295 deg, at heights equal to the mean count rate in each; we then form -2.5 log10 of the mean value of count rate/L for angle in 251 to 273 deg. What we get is 0.049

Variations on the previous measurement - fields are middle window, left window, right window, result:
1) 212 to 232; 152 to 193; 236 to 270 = -0.05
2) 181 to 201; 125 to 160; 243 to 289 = -0.07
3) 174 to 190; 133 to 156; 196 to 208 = 0.03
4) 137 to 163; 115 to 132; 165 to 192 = -0.18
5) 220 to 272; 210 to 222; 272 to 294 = 0.07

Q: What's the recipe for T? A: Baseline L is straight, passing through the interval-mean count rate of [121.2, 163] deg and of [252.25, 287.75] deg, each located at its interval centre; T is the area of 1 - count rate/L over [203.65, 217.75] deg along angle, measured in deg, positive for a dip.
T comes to -1.4 deg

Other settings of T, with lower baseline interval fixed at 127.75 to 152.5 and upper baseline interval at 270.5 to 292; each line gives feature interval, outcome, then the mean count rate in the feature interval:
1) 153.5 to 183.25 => -2.7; 35.3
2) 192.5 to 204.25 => -1.0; 38.6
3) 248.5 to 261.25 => 1.3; 37.4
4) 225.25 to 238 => -0.1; 39.4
